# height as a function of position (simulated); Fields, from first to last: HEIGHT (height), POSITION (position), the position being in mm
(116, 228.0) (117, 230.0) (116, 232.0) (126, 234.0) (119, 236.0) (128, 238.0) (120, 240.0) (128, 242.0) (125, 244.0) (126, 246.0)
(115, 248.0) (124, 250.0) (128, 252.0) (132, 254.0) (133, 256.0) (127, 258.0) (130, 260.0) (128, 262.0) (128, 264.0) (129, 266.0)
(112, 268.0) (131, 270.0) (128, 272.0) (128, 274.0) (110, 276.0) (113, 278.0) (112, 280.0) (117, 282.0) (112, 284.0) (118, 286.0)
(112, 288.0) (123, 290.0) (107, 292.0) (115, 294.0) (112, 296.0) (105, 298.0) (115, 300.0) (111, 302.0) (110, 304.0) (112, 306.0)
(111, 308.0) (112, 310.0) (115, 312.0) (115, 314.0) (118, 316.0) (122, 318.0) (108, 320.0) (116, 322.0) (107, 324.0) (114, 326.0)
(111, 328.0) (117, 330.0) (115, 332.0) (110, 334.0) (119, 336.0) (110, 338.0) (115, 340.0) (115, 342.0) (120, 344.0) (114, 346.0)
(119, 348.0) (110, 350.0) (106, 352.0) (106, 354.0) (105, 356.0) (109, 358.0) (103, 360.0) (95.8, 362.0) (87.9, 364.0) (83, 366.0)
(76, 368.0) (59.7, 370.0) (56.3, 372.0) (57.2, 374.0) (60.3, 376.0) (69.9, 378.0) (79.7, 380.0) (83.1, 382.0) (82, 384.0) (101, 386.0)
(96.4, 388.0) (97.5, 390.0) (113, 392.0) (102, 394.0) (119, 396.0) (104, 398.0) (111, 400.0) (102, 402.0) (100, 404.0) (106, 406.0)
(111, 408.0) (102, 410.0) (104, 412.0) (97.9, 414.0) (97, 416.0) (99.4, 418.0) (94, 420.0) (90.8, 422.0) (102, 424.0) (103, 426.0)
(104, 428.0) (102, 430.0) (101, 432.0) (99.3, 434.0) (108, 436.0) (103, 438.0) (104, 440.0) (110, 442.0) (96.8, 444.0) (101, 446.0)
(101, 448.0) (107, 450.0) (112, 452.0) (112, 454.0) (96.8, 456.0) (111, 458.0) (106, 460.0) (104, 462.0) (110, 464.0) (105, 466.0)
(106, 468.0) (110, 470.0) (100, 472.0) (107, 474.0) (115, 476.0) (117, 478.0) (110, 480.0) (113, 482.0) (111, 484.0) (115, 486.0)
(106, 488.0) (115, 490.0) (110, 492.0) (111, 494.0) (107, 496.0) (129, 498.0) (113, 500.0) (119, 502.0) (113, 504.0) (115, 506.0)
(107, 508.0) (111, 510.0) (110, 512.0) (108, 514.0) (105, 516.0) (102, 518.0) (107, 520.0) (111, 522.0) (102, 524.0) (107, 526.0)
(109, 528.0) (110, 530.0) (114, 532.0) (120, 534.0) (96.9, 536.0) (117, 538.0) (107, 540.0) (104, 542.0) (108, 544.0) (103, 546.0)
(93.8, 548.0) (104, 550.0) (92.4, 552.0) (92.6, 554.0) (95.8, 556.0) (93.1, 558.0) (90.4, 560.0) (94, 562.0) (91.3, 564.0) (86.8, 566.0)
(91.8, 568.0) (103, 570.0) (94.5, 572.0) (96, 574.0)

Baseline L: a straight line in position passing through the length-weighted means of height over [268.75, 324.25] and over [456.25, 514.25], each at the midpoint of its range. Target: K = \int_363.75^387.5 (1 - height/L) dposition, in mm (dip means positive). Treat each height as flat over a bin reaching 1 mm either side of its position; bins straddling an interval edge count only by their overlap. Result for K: 8.1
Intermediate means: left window 115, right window 111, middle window 74.7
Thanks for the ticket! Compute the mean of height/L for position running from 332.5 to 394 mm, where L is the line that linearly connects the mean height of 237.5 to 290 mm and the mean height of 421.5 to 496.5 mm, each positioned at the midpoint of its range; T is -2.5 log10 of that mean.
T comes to 0.197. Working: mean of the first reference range 123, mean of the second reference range 106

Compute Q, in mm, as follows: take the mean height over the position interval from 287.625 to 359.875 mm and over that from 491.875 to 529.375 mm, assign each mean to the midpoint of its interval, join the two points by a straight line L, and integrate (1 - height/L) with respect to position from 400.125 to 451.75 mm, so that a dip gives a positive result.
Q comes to 4.3 mm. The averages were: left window 113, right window 110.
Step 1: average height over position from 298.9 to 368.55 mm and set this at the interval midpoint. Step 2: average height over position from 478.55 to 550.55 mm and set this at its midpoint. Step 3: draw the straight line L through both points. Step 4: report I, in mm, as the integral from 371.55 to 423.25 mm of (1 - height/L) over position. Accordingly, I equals 7.3 mm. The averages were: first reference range 110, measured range 94.1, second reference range 110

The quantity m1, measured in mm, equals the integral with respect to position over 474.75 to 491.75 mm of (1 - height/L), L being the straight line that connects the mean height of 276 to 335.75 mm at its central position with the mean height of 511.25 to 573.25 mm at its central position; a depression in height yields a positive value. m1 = -1.3 mm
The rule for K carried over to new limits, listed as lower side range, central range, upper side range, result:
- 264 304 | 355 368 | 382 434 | 1.4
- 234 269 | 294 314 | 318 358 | 1.0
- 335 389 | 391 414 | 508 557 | -2.3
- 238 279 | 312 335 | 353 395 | -2.3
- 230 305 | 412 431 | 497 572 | 2.1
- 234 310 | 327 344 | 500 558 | 0.3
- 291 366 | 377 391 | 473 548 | 3.0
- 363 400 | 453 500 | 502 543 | -3.9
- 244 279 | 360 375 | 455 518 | 5.4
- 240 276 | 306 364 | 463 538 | 4.5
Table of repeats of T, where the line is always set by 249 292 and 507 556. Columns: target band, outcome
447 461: 0.04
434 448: 0.08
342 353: 0.03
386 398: 0.09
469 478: 0.00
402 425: 0.13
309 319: 0.03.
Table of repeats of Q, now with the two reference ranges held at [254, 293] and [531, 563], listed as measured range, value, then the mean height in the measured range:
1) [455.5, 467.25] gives 0.2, 106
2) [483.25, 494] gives -0.6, 111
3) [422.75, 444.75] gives 1.4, 103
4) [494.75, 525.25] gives -1.8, 111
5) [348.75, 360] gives 0.8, 107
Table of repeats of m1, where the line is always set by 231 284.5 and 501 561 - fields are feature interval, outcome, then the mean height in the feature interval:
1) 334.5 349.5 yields 0.3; 116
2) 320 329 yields 0.6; 112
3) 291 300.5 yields 0.8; 111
